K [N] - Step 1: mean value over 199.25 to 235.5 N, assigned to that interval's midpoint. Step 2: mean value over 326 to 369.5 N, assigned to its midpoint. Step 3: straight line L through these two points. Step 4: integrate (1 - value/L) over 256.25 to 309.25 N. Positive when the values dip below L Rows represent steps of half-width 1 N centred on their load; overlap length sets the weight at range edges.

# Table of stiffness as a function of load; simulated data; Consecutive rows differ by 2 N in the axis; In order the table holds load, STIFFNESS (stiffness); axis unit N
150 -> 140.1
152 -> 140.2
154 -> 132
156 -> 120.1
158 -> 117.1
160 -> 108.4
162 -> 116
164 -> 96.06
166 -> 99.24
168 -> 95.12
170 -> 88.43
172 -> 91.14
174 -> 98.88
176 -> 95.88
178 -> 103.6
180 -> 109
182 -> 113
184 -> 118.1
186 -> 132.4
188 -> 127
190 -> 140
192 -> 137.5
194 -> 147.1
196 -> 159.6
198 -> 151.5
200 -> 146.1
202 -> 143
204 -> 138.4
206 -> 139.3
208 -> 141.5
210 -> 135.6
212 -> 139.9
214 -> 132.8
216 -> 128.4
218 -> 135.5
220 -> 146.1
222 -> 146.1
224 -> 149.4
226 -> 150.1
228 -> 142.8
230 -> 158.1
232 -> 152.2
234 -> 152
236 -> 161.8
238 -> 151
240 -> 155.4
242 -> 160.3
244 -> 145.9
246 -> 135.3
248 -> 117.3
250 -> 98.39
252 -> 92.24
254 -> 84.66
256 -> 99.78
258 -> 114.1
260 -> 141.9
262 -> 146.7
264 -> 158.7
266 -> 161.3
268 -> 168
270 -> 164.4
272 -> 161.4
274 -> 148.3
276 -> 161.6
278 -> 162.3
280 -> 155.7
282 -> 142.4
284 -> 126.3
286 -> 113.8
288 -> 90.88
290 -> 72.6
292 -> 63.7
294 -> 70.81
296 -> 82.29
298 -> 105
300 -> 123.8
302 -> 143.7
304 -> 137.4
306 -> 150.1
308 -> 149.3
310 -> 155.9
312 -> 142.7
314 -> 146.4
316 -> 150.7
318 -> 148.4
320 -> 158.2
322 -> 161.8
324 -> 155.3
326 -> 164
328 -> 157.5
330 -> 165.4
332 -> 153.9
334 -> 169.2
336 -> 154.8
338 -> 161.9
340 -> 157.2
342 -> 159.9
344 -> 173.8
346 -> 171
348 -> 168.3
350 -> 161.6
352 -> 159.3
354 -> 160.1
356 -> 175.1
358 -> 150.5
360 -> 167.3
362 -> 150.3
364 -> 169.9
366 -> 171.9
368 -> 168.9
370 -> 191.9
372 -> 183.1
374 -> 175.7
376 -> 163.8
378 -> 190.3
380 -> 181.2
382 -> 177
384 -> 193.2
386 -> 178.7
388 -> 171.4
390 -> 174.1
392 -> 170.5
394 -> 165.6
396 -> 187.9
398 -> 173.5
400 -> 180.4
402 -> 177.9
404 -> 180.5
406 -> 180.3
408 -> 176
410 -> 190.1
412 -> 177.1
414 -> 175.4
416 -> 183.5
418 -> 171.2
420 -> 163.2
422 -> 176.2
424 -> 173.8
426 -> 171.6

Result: 7.7 N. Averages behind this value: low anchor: 143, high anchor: 164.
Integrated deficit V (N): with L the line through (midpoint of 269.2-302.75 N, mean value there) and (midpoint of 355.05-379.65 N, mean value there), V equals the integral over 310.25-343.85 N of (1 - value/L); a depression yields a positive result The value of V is -2.24 N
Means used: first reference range 122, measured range 157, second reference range 172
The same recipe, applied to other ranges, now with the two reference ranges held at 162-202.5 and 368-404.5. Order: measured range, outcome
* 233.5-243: -1.5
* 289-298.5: 4.6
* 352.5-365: 0.6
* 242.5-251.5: 0.9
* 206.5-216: -0.7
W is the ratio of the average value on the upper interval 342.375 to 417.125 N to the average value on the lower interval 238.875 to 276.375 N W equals 1.3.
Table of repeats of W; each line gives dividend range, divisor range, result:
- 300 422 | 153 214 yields 1.36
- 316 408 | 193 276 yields 1.19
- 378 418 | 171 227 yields 1.35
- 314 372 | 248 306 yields 1.30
